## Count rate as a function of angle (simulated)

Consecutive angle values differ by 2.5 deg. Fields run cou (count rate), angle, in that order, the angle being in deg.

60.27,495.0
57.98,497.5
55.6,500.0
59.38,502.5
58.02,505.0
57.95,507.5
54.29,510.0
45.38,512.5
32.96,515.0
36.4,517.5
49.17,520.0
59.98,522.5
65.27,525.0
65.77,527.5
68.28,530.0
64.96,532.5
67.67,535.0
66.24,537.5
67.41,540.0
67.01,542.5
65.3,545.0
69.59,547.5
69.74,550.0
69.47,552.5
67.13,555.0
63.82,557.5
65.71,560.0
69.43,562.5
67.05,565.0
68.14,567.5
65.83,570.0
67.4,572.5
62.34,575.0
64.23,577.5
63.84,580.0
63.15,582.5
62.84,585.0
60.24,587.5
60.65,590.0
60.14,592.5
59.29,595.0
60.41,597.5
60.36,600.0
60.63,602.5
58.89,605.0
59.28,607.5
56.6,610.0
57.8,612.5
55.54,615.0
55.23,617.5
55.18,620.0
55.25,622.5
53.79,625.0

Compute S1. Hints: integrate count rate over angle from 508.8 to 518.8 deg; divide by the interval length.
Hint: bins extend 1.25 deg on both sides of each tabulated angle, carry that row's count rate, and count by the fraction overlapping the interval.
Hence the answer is 42.2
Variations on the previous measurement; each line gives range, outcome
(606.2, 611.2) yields 58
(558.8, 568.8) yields 67.6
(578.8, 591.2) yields 62.1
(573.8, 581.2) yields 63.5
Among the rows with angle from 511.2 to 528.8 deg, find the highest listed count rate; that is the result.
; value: 65.77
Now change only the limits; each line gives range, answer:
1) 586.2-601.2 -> 60.65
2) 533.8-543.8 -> 67.67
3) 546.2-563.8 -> 69.74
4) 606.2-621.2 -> 59.28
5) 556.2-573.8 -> 69.43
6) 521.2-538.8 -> 68.28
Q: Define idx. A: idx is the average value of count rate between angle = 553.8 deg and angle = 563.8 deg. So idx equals 66.5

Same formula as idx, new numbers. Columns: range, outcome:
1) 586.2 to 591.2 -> 60.5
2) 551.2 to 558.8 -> 66.8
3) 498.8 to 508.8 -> 57.7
